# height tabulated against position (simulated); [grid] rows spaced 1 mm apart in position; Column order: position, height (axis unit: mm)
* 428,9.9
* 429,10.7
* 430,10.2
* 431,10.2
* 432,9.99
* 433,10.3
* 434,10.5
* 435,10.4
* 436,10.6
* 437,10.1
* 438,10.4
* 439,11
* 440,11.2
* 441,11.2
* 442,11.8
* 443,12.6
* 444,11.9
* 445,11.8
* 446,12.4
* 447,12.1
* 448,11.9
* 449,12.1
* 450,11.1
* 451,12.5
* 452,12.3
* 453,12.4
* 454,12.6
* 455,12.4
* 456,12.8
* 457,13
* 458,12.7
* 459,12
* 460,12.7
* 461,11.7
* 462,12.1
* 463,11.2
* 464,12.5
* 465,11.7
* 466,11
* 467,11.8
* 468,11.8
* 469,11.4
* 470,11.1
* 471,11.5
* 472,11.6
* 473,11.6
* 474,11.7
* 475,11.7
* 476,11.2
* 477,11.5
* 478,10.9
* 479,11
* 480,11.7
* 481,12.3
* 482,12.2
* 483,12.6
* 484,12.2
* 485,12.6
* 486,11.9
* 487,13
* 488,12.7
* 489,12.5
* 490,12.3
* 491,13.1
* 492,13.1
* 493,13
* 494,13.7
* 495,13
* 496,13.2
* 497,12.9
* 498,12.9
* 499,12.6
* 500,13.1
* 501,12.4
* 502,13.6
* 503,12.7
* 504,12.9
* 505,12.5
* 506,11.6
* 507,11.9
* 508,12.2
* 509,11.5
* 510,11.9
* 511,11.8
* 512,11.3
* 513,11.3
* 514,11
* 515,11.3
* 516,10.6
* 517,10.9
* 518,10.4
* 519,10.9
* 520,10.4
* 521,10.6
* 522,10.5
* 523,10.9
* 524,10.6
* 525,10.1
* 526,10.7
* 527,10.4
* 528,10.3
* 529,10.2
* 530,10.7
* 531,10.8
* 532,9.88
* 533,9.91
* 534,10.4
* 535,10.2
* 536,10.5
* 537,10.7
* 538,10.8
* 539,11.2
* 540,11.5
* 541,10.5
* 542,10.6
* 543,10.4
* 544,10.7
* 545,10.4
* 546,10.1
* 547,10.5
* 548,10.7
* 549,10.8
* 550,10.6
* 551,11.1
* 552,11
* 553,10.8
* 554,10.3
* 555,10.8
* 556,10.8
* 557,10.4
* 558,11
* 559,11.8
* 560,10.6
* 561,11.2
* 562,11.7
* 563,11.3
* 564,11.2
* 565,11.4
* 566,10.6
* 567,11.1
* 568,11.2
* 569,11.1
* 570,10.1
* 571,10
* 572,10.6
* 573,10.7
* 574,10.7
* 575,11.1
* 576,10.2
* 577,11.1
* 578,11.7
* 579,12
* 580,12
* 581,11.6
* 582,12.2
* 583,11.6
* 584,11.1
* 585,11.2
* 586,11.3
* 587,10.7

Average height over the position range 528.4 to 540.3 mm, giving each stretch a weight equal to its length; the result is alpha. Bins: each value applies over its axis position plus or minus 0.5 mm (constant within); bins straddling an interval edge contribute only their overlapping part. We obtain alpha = 10.5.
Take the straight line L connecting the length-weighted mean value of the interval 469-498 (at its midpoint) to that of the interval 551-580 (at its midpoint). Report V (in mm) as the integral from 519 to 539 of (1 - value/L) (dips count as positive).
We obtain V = 1.80 mm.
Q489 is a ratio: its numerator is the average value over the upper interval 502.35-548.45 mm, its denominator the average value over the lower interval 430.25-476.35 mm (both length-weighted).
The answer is 0.94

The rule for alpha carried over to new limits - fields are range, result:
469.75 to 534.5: 11.7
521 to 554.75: 10.6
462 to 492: 11.9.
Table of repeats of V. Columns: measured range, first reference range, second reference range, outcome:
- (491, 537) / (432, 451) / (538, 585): -1.7 mm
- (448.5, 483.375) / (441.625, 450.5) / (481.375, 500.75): 1.2 mm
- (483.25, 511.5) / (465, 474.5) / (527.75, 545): -3.8 mm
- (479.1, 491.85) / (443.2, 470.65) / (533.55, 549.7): -0.9 mm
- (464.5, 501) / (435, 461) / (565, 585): -1.6 mm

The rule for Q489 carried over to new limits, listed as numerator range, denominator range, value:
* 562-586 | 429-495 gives 0.94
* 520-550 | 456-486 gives 0.89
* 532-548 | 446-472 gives 0.88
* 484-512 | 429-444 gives 1.17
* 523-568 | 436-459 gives 0.90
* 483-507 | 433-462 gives 1.08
